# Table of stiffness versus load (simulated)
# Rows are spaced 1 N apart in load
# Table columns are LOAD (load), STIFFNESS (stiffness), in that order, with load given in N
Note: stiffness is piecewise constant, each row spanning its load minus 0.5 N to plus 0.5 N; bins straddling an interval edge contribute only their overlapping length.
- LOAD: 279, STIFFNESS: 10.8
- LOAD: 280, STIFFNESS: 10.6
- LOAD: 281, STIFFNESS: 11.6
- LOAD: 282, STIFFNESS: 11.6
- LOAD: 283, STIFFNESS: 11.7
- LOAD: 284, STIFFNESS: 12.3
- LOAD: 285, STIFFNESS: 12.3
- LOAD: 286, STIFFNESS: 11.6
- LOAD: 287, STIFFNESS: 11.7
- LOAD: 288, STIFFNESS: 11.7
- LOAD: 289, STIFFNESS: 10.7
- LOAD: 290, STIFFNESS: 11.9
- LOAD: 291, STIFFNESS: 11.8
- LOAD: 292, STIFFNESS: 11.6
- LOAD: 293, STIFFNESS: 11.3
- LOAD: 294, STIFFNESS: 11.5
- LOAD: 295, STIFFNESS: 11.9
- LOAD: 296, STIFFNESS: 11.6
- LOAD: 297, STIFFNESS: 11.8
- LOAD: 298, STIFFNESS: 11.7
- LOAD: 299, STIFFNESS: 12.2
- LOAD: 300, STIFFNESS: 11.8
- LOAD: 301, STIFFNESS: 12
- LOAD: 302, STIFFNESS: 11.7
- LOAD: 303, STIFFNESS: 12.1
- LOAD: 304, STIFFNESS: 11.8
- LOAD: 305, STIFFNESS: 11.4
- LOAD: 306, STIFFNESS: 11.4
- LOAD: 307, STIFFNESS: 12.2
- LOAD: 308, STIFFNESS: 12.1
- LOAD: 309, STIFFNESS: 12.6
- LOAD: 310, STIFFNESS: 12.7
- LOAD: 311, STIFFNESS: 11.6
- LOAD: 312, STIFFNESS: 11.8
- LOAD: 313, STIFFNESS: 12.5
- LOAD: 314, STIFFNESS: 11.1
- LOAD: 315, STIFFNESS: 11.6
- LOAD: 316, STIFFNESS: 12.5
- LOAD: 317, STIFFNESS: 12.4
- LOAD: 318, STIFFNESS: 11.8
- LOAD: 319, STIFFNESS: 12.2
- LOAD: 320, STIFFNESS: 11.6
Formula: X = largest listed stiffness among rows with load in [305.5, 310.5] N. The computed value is 12.7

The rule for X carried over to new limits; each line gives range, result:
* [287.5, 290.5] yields 11.9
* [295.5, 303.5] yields 12.2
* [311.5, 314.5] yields 12.5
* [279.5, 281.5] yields 11.6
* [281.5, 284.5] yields 12.3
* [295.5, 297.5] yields 11.8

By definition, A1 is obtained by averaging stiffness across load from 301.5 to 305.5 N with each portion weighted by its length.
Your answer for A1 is 11.8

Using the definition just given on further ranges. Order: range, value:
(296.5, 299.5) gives 11.9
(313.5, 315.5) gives 11.3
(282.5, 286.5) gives 12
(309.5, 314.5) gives 11.9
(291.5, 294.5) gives 11.5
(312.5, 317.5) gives 12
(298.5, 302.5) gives 11.9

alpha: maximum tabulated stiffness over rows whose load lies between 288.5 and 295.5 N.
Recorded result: 11.9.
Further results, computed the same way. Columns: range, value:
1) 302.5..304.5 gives 12.1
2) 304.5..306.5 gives 11.4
